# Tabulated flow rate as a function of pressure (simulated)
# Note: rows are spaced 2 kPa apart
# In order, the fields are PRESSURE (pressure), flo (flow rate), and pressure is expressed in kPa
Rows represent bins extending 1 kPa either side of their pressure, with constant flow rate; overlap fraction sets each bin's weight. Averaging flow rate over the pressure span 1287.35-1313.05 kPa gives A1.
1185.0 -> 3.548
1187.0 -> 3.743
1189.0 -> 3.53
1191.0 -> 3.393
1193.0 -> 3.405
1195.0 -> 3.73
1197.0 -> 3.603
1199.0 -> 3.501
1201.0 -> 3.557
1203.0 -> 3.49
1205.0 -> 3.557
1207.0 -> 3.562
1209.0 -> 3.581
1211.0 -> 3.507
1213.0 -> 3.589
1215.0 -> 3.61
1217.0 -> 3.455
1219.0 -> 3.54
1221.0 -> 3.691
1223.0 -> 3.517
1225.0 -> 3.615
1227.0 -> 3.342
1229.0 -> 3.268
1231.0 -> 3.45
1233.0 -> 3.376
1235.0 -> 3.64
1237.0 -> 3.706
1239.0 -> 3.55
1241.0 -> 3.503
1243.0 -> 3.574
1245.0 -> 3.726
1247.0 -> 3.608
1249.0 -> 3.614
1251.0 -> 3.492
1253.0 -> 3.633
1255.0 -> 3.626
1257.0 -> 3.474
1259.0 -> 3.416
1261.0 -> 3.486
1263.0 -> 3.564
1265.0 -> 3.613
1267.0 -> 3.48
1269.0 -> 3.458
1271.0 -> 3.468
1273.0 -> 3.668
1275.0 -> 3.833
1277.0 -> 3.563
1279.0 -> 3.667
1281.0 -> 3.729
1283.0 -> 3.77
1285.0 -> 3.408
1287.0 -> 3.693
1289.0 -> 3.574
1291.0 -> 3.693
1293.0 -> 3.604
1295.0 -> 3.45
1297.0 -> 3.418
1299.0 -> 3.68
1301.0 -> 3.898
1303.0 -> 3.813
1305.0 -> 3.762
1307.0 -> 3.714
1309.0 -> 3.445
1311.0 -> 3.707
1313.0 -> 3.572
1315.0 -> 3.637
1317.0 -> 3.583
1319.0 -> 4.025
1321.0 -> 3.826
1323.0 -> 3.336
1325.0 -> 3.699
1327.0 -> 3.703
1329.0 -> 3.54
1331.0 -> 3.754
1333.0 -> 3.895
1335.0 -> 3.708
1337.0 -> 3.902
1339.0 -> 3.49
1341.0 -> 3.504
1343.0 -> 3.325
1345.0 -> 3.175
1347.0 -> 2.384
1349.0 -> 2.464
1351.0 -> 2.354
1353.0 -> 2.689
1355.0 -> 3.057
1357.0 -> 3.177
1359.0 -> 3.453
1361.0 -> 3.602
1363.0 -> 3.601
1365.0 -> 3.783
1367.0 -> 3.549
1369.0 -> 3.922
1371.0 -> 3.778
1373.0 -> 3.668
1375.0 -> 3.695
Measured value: 3.64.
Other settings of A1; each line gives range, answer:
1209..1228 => 3.54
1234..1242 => 3.6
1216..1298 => 3.56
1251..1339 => 3.64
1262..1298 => 3.59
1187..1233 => 3.52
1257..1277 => 3.55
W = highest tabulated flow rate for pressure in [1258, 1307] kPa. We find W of 3.898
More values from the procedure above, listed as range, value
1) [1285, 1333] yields 4.025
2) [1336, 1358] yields 3.902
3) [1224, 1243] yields 3.706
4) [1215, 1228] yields 3.691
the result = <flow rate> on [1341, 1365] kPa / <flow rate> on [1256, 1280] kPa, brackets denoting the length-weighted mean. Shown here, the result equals 0.9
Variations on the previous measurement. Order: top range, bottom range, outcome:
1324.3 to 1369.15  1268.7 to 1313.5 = 0.93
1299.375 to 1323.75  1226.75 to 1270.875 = 1.05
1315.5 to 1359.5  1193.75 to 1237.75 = 0.95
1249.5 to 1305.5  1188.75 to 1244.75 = 1.02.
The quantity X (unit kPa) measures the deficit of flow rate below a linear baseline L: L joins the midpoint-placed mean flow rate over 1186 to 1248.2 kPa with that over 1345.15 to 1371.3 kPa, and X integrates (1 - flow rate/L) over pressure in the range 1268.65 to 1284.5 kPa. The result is -1.1 kPa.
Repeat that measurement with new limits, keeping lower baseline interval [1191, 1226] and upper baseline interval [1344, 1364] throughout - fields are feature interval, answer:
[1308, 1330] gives -3.6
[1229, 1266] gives -1.6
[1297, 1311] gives -2.2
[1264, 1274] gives -0.6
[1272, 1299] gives -3.0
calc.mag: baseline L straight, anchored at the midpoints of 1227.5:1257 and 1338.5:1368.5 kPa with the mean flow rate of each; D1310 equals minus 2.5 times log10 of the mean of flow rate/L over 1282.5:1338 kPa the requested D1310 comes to -0.11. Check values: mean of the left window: 3.55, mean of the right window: 3.18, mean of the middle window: 3.67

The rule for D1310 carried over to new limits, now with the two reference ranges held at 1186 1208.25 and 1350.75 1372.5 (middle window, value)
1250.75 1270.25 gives -0.01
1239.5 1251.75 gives -0.02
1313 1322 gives -0.09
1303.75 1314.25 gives -0.06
